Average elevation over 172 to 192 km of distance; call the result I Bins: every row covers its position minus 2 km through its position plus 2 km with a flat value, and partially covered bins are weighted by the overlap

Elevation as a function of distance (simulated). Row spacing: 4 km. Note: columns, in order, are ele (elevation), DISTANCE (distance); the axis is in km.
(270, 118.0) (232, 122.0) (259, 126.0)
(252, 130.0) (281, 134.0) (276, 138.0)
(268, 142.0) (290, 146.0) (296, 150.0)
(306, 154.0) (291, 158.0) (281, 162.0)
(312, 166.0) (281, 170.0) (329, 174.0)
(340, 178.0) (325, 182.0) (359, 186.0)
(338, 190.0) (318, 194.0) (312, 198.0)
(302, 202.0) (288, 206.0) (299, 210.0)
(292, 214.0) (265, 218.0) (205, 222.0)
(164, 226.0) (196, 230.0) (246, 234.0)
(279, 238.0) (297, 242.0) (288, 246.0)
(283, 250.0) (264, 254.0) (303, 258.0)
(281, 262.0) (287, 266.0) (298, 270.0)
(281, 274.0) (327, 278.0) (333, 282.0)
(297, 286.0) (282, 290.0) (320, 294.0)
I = 338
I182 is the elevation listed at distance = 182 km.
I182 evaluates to 325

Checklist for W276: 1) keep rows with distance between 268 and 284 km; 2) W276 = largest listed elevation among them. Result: 333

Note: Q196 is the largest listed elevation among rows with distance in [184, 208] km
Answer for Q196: 359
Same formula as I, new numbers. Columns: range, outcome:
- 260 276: 287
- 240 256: 283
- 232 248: 278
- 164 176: 307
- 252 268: 284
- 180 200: 330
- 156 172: 291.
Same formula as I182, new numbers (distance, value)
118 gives 270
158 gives 291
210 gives 299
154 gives 306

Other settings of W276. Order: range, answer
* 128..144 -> 281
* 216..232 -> 265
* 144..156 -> 306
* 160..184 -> 340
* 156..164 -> 291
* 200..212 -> 302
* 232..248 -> 297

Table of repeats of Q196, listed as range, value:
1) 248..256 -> 283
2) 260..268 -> 287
